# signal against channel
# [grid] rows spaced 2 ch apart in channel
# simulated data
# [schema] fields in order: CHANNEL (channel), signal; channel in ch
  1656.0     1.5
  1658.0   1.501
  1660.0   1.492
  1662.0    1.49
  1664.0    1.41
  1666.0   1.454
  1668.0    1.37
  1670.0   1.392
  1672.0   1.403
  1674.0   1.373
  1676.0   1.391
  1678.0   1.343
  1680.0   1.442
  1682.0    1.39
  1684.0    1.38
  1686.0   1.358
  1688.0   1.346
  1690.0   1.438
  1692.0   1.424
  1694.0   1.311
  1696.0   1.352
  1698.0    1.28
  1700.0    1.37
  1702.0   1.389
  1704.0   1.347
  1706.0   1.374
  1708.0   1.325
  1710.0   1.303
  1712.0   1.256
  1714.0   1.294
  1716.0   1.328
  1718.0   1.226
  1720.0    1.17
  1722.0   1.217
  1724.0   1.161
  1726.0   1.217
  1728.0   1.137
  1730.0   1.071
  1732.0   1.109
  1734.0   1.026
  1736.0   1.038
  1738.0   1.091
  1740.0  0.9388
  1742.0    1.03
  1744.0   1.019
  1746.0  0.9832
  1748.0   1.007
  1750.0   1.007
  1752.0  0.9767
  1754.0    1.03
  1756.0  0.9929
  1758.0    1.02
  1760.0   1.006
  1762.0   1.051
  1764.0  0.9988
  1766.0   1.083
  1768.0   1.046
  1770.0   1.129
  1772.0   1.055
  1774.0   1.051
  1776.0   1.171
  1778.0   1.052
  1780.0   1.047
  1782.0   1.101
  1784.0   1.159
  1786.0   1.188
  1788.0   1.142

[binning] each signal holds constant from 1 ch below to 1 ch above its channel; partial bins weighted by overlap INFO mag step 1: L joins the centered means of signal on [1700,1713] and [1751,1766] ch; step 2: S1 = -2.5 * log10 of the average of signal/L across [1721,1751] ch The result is 0.08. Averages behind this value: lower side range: 1.34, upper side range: 1.02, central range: 1.07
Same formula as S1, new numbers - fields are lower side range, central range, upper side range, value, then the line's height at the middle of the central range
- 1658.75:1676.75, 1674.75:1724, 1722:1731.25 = -0.046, 1.28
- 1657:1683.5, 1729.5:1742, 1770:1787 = 0.178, 1.23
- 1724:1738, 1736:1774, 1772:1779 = 0.069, 1.09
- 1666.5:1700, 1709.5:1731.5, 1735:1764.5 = -0.035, 1.17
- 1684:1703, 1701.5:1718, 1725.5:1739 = -0.058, 1.25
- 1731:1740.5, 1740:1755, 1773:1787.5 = 0.063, 1.06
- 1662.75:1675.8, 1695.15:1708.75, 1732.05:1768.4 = -0.085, 1.25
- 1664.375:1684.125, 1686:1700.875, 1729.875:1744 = -0.060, 1.29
